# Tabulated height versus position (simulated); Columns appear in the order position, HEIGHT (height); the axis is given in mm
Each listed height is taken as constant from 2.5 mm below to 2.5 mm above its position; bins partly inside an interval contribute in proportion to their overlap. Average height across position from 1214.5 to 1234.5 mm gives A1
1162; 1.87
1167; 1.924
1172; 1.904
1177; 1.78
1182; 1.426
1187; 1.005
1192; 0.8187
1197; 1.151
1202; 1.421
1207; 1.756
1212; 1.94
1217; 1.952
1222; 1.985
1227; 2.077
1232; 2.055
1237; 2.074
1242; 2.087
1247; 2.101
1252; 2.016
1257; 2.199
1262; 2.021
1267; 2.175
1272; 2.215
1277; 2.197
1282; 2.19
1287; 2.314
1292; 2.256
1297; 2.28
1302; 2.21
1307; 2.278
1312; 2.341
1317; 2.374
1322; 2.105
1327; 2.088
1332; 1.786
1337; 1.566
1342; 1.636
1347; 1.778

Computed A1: 2.02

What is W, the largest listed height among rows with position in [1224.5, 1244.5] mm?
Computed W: 2.087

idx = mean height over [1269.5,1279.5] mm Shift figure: 2.21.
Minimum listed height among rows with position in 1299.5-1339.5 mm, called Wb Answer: 1.566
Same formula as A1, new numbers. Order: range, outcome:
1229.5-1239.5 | 2.06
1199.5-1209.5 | 1.59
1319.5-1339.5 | 1.89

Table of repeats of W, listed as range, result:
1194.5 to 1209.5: 1.756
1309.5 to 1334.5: 2.374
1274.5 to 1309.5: 2.314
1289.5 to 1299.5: 2.28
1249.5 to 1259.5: 2.199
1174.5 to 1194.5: 1.78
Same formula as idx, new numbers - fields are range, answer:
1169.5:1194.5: 1.39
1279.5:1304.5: 2.25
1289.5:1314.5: 2.27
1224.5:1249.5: 2.08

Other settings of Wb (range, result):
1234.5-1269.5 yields 2.016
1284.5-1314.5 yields 2.21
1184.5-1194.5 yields 0.8187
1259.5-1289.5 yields 2.021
